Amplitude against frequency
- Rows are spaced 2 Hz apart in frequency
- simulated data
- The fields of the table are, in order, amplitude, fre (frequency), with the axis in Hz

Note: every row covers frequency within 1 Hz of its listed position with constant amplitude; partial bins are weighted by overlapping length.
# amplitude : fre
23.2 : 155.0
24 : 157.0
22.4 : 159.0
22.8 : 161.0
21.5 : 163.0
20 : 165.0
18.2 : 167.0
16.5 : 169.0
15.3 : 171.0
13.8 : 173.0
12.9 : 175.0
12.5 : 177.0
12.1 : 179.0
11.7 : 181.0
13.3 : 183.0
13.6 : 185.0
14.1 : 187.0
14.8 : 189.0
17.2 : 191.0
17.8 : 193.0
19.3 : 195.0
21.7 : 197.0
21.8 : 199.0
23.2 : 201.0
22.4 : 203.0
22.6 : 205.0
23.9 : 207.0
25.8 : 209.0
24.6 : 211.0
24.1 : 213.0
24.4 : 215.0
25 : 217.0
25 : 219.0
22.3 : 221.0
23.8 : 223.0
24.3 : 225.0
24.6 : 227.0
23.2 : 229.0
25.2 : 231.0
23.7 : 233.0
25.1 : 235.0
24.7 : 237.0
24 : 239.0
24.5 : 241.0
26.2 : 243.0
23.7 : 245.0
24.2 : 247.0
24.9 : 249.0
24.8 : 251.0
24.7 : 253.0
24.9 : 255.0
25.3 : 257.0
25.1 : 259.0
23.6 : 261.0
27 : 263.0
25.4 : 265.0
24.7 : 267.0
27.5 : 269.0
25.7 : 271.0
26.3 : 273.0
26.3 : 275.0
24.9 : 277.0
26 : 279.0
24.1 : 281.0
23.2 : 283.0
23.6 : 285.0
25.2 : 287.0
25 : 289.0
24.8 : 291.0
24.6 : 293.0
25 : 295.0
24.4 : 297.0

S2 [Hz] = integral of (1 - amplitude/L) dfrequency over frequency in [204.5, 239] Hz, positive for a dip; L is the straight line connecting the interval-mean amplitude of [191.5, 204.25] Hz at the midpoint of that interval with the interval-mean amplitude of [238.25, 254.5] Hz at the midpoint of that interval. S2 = -2.3 Hz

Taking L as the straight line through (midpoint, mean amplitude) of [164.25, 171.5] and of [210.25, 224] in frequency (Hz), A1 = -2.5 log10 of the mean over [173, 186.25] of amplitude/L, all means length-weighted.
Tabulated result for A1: 0.44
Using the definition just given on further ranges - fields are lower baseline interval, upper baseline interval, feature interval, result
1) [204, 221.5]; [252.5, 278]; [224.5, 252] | 0.02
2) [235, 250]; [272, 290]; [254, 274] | -0.03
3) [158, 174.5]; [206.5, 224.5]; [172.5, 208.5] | 0.24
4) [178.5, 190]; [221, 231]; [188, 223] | -0.19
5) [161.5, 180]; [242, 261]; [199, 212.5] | -0.19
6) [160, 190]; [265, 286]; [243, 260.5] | -0.08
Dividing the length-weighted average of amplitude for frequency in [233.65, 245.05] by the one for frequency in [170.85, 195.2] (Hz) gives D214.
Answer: 1.73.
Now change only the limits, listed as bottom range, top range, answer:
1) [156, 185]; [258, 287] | 1.50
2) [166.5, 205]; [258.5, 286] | 1.52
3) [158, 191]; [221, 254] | 1.52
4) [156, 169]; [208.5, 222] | 1.16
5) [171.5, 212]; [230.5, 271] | 1.39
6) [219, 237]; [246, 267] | 1.04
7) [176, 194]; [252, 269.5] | 1.79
